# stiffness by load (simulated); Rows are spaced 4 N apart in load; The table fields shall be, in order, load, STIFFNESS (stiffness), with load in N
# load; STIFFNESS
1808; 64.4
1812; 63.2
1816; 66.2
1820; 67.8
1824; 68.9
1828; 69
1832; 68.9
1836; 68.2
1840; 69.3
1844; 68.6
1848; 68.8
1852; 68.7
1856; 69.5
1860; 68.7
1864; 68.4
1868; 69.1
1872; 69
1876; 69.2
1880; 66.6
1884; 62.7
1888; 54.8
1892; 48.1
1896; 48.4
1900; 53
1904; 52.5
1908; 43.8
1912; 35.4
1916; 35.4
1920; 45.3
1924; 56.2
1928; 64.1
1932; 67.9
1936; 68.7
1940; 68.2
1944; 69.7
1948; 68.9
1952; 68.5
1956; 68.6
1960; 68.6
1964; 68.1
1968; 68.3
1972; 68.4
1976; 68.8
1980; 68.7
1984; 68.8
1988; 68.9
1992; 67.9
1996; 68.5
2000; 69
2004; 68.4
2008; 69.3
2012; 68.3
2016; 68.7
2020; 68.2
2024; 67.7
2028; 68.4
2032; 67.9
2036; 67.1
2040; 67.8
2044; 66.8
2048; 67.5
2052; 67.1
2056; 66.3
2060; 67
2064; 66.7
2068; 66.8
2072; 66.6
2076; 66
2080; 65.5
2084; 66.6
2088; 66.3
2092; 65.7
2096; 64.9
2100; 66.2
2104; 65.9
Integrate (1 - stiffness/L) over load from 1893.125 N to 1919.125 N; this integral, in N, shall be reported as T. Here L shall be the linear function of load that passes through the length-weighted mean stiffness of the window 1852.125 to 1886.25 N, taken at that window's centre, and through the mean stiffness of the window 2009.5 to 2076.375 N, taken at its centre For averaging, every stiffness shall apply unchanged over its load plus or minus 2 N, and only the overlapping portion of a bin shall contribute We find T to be 8.78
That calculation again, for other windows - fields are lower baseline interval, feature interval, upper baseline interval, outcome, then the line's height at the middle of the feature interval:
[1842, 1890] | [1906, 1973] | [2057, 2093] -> 6.1 N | 66.8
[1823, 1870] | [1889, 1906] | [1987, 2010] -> 4.5 N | 68.8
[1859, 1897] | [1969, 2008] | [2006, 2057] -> -1.3 N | 66.4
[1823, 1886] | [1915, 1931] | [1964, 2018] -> 3.8 N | 68.5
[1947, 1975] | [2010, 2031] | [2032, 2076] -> -0.2 N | 67.5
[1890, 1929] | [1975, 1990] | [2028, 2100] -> -3.2 N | 56.7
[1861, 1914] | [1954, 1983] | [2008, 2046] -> -2.3 N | 63.5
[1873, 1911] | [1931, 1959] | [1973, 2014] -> -2.9 N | 62.3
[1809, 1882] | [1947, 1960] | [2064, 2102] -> -0.3 N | 67.2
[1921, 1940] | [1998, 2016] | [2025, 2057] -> -0.7 N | 66.2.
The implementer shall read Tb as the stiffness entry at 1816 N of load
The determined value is 66.2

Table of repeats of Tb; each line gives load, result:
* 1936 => 68.7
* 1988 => 68.9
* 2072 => 66.6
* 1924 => 56.2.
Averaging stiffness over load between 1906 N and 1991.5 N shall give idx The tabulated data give 62.4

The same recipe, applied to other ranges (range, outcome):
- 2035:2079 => 66.8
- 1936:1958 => 68.8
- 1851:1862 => 69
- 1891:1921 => 45.1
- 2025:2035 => 68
